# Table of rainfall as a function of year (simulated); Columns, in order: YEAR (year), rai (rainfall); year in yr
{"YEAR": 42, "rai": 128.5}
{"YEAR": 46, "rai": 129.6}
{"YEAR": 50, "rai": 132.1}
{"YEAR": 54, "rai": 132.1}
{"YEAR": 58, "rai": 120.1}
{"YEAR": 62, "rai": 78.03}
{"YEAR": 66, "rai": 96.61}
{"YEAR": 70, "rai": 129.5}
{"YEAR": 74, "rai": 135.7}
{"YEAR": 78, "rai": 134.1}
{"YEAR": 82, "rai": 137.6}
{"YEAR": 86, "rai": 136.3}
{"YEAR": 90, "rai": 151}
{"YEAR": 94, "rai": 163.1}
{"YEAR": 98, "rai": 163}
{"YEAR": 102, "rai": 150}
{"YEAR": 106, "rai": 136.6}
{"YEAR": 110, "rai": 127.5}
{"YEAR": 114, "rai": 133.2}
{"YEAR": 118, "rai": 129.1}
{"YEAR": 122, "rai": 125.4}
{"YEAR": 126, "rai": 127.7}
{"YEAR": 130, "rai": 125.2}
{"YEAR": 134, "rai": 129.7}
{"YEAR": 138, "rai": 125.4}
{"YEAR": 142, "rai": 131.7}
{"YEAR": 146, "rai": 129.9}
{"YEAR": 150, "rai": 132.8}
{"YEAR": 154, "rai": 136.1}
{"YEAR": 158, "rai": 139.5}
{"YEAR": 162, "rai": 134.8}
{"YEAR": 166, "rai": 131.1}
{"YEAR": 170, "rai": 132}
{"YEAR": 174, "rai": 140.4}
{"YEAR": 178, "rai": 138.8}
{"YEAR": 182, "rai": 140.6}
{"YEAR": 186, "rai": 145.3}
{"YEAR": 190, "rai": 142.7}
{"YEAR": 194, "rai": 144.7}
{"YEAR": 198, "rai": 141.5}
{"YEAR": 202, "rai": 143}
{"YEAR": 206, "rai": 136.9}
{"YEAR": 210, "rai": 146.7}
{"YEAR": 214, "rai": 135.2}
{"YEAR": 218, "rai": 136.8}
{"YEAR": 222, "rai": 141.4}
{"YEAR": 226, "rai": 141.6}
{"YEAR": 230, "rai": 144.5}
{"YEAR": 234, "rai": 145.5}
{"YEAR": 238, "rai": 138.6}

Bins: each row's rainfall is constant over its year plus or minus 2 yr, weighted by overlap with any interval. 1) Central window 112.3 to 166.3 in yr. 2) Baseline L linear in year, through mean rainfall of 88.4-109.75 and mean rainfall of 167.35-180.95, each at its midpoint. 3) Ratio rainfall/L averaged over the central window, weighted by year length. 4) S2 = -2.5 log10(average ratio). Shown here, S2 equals 0.10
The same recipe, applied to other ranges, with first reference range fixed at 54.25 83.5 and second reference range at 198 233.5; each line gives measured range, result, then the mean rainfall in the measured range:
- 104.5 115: -0.06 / 132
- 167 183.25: -0.02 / 137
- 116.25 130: 0.00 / 127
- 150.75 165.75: -0.03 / 136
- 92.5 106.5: -0.24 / 155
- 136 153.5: 0.00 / 130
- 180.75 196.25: -0.05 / 143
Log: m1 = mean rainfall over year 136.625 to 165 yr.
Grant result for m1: 133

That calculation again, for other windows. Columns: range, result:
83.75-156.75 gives 136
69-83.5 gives 134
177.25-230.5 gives 141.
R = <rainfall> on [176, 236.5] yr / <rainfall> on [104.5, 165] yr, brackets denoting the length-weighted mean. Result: 1.1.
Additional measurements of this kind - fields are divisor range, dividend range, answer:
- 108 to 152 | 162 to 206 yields 1.08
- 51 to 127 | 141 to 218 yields 1.05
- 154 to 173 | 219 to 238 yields 1.06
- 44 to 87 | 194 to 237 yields 1.14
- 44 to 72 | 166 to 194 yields 1.20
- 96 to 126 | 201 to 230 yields 1.02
